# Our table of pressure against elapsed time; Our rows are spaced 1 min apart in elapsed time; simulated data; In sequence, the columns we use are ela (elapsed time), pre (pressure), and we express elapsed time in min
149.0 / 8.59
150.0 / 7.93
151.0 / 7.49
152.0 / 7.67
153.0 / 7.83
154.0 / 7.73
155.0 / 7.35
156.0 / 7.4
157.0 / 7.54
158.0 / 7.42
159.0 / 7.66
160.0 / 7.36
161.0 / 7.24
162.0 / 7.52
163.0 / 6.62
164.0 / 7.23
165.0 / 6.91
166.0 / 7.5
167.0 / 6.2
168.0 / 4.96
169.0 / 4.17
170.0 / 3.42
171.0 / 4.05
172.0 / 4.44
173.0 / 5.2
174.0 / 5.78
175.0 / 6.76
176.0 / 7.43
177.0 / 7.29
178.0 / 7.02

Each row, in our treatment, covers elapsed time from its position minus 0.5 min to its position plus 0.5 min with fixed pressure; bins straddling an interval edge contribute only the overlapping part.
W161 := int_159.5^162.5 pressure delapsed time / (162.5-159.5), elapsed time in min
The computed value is 7.37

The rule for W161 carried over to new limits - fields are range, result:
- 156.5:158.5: 7.48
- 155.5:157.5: 7.47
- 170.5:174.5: 4.87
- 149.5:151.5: 7.71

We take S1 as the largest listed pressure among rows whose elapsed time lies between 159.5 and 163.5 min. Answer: 7.52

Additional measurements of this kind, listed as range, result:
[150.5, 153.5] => 7.83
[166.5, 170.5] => 6.2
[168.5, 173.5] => 5.2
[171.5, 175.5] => 6.76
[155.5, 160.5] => 7.66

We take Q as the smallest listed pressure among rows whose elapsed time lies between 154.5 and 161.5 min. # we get 7.24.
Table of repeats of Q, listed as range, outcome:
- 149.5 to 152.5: 7.49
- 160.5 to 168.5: 4.96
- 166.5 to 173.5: 3.42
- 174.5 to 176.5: 6.76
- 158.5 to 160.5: 7.36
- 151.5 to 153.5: 7.67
